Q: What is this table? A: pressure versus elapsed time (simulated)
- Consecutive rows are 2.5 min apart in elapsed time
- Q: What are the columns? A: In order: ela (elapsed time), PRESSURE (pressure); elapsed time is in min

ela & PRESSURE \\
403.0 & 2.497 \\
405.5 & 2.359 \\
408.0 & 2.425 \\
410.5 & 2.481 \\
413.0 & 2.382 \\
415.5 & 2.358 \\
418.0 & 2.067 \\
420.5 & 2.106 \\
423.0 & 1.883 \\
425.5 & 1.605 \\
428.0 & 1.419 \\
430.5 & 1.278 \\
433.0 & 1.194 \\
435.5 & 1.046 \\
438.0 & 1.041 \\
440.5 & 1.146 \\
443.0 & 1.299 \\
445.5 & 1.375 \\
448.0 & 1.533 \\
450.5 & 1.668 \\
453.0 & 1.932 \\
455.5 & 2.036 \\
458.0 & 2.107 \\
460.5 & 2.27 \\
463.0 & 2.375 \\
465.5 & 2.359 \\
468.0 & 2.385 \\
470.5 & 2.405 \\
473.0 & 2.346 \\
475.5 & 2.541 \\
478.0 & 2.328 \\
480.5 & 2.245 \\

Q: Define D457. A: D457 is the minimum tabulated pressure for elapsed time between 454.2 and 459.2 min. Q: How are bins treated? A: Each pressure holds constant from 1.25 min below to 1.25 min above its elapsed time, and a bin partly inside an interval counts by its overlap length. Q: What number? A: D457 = 2.036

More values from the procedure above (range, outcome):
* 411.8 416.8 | 2.358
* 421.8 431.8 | 1.278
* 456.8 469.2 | 2.107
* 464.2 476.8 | 2.346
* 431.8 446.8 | 1.041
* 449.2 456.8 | 1.668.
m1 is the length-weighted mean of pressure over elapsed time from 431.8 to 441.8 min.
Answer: 1.11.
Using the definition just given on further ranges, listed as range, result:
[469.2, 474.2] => 2.38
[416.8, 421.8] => 2.08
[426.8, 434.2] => 1.3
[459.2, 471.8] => 2.36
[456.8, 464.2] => 2.25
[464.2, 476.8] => 2.41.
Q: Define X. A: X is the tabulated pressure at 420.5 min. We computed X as 2.106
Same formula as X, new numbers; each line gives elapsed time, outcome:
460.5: 2.27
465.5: 2.359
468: 2.385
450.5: 1.668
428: 1.419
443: 1.299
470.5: 2.405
